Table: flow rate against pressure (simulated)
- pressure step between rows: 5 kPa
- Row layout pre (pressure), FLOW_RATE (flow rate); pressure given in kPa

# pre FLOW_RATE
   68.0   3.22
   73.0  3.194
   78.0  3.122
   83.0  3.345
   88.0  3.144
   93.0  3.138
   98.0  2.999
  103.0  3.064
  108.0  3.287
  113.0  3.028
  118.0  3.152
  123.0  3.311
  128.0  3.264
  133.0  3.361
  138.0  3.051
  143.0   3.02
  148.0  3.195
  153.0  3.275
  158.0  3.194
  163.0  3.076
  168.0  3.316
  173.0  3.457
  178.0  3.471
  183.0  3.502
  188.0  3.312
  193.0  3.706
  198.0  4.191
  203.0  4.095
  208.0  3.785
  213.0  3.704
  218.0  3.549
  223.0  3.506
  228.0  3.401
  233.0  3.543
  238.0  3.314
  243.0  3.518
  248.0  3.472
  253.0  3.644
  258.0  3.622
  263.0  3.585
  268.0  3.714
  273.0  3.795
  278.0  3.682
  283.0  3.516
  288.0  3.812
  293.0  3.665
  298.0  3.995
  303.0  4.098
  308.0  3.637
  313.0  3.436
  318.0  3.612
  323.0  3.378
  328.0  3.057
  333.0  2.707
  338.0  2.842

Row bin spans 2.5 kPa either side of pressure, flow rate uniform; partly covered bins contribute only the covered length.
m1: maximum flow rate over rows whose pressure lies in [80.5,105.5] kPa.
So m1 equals 3.345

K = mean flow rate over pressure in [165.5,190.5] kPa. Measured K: 3.41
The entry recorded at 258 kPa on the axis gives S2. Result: 3.622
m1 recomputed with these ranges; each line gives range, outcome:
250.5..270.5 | 3.714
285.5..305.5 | 4.098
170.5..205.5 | 4.191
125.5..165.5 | 3.361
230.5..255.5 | 3.644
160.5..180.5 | 3.471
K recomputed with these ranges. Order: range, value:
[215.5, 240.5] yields 3.46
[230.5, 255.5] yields 3.5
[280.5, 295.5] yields 3.66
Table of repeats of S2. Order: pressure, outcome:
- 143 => 3.02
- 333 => 2.707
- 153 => 3.275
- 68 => 3.22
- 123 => 3.311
